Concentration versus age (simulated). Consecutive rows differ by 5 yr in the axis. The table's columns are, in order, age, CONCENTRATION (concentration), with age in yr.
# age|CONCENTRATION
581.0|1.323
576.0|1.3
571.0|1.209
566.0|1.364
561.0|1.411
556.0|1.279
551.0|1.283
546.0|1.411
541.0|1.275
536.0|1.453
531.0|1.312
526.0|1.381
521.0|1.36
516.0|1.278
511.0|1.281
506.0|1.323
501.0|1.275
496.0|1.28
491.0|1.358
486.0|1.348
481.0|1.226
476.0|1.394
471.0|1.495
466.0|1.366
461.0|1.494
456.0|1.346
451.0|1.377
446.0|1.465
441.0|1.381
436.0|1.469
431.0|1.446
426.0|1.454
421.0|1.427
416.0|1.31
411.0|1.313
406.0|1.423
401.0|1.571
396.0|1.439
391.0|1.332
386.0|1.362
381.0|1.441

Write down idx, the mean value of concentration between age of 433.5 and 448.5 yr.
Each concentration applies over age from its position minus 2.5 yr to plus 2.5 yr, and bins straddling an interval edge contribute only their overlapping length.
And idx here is 1.44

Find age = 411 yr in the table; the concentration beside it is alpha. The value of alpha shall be 1.313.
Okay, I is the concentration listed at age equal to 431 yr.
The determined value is 1.446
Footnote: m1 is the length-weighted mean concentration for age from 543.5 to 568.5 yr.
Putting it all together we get 1.35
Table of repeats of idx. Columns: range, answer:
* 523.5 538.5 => 1.38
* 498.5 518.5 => 1.29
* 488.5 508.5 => 1.31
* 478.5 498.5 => 1.3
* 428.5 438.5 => 1.46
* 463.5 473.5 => 1.43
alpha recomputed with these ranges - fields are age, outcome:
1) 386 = 1.362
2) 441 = 1.381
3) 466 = 1.366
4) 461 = 1.494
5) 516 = 1.278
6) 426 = 1.454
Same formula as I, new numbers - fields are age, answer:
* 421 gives 1.427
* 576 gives 1.3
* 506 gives 1.323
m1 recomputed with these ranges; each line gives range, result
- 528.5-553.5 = 1.35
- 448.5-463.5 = 1.41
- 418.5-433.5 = 1.44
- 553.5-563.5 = 1.34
